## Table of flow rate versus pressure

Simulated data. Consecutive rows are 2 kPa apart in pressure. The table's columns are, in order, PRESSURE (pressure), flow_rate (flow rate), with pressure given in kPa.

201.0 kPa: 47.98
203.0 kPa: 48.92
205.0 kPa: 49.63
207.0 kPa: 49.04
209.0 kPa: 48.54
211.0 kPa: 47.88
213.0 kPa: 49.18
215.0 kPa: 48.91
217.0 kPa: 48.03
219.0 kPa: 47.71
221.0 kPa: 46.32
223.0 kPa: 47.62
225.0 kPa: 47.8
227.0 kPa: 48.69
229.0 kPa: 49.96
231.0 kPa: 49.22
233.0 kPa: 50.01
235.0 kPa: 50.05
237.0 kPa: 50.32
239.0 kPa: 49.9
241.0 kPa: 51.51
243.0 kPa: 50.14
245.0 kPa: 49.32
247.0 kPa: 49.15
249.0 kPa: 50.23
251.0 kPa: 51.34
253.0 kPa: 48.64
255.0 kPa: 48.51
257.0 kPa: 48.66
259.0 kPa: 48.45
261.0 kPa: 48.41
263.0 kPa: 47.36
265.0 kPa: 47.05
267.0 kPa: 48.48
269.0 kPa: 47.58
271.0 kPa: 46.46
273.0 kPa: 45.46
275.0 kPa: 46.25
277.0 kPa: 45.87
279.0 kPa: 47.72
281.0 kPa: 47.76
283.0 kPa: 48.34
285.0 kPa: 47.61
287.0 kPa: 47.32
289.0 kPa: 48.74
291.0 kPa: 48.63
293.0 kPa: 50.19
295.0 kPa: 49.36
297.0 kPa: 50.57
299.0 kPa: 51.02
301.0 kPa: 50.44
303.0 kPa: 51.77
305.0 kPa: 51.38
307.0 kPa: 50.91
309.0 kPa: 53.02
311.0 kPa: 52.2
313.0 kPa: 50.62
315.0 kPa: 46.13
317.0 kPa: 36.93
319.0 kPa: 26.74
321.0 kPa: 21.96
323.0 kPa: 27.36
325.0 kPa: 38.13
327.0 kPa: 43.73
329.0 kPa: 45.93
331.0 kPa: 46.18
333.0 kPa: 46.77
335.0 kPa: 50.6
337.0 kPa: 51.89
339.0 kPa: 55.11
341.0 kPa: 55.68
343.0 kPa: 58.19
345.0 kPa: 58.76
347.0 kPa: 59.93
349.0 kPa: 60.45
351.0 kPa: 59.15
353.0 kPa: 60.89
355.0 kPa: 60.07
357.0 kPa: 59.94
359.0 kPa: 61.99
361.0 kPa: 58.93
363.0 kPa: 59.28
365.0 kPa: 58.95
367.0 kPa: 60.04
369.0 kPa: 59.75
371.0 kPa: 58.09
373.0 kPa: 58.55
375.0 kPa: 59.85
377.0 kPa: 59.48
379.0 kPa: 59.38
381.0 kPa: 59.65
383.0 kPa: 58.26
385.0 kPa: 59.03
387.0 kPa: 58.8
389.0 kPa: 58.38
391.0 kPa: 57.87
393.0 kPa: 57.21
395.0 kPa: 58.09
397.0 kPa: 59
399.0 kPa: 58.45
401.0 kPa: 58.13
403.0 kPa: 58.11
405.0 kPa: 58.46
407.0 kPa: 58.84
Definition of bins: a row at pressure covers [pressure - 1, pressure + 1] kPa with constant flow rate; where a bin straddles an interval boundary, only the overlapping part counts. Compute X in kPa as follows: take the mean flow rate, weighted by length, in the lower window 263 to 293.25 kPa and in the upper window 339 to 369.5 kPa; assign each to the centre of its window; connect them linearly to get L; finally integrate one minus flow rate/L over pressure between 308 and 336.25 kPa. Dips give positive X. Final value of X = 6.41 kPa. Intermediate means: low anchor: 47.5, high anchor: 59.3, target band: 42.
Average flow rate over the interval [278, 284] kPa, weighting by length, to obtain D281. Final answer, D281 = 47.9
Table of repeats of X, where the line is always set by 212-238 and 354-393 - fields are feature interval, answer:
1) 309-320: 2.3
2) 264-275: 1.1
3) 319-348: 5.2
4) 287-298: 0.9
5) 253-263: 0.5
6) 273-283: 1.1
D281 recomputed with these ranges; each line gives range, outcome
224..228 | 48.2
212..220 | 48.5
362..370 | 59.5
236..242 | 50.6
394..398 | 58.5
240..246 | 50.3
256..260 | 48.6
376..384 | 59.2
